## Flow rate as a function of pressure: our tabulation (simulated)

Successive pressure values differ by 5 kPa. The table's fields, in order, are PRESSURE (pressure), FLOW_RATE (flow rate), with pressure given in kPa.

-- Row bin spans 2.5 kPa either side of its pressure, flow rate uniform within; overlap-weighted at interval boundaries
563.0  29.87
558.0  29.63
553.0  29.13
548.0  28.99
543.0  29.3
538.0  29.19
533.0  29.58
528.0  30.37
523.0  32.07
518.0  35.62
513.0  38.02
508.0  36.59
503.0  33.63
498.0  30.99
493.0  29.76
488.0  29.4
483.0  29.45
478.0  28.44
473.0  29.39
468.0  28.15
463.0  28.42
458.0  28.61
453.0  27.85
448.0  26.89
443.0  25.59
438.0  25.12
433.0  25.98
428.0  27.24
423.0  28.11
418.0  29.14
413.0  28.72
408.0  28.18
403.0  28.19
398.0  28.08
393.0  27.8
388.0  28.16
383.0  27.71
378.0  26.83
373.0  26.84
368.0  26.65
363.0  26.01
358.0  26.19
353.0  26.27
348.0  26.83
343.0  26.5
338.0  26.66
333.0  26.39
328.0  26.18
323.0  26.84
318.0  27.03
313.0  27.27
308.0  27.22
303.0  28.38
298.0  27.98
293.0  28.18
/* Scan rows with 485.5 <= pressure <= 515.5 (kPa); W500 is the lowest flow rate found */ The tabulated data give 29.4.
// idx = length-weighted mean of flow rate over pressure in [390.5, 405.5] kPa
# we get 28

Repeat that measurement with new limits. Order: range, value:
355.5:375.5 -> 26.4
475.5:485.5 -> 28.9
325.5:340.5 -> 26.4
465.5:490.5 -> 29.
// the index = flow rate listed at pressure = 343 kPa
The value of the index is 26.5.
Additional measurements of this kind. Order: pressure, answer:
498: 30.99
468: 28.15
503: 33.63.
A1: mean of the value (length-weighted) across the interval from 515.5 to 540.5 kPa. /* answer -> 31.4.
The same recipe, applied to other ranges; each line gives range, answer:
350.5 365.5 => 26.2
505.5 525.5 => 35.6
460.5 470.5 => 28.3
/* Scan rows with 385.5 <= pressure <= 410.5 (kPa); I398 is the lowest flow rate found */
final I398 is 27.8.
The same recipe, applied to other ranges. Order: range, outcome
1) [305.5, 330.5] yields 26.18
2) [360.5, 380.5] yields 26.01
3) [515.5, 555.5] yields 28.99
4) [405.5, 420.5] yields 28.18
